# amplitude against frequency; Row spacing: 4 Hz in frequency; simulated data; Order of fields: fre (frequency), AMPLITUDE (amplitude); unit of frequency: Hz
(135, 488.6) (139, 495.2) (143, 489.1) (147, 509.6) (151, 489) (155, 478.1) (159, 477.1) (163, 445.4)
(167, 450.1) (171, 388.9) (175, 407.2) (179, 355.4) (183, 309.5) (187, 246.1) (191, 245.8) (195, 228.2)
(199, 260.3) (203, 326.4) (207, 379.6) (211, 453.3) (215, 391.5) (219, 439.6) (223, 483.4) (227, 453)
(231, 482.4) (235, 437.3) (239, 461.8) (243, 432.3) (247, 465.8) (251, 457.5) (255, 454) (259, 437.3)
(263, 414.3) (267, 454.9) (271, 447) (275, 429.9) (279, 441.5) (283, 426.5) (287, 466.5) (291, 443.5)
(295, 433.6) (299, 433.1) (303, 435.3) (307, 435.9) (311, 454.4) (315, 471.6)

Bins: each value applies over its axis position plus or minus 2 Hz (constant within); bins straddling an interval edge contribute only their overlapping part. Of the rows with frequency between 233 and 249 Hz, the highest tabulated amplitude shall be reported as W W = 465.8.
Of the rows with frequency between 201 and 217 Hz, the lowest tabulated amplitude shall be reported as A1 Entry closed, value 326.4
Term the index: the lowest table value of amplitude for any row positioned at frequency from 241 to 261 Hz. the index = 432.3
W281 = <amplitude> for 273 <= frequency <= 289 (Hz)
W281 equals 441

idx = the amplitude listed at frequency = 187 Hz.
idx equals 246.1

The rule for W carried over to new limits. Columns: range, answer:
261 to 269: 454.9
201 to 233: 483.4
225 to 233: 482.4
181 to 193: 309.5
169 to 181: 407.2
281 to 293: 466.5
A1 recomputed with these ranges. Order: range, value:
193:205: 228.2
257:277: 414.3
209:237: 391.5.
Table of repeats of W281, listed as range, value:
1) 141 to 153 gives 496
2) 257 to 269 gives 436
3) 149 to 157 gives 484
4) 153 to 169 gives 463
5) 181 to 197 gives 257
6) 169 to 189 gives 341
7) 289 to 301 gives 437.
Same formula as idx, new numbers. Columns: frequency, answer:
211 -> 453.3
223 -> 483.4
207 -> 379.6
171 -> 388.9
